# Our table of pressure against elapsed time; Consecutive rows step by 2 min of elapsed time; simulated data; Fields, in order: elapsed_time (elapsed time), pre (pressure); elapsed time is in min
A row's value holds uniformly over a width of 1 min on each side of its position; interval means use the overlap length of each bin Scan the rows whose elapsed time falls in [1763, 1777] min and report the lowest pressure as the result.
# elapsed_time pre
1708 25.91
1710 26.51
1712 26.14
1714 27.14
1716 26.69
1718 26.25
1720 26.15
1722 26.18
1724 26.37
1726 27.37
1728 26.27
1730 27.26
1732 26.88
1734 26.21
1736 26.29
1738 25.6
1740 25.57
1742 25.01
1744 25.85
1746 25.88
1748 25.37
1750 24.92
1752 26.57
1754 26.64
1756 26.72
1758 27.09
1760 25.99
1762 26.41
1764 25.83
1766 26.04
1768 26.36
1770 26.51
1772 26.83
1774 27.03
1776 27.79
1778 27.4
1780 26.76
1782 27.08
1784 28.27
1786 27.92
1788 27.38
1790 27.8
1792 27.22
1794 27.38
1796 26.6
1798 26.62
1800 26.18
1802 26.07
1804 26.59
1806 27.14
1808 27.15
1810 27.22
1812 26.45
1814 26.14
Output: 25.83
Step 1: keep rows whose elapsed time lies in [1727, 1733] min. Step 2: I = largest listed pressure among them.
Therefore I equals 27.26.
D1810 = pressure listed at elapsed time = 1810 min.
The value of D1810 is 27.22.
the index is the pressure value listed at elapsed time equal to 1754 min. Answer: 26.64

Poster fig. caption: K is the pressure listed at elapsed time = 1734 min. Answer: 26.21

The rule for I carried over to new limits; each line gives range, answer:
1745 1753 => 26.57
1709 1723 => 27.14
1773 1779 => 27.79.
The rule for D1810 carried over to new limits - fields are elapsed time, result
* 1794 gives 27.38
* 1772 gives 26.83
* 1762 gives 26.41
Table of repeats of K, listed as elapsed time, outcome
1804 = 26.59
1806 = 27.14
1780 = 26.76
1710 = 26.51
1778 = 27.4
